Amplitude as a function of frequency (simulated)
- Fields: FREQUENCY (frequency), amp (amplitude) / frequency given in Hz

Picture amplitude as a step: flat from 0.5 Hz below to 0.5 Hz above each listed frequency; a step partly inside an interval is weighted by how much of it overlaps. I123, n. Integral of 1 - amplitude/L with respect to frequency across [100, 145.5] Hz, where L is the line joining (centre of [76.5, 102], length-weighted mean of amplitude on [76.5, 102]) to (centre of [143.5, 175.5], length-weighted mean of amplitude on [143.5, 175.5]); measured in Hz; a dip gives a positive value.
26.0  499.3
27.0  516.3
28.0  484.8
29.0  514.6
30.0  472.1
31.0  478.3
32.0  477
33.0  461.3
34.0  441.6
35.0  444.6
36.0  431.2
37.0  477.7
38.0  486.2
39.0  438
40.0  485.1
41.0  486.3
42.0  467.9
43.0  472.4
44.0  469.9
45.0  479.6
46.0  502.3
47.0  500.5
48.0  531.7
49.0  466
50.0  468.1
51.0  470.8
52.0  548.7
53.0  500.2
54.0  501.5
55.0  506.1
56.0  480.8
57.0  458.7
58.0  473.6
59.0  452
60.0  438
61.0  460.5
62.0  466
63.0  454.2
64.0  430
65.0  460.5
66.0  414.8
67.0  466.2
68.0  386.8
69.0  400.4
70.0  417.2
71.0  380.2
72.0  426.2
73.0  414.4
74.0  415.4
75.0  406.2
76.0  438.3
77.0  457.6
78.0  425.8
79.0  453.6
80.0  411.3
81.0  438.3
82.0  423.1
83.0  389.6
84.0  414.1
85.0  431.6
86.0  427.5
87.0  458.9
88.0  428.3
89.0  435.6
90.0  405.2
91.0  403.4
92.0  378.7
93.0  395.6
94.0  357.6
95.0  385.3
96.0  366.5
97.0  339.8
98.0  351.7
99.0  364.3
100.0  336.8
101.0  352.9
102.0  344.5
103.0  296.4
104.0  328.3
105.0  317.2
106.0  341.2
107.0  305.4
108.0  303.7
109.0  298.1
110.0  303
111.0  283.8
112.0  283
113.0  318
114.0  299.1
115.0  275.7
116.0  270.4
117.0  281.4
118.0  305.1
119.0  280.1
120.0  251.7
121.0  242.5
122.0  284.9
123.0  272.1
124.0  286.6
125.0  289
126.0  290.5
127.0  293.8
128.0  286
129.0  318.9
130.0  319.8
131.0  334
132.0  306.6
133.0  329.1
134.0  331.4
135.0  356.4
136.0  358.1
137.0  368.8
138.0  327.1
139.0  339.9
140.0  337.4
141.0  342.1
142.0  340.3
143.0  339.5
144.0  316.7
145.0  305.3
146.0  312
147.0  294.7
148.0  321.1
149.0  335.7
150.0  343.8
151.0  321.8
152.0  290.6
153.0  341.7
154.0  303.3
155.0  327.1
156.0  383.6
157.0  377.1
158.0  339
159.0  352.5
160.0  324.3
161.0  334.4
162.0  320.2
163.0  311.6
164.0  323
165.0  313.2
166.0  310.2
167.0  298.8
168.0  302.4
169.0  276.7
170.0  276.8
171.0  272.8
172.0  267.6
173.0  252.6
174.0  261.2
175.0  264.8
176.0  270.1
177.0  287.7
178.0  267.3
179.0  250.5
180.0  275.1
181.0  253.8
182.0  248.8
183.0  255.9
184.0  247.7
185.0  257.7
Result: 5.9 Hz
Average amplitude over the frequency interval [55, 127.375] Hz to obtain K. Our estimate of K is 374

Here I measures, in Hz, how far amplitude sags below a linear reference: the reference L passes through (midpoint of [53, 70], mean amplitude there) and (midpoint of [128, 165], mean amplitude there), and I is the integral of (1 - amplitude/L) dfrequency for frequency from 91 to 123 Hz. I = 5.8 Hz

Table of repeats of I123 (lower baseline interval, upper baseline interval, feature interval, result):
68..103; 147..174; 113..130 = 3.5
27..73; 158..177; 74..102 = 0.6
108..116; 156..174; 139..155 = -1.0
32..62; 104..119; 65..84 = -1.0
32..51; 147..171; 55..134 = 7.5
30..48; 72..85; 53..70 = -0.3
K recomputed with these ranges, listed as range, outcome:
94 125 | 309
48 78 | 451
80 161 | 336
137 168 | 328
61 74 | 427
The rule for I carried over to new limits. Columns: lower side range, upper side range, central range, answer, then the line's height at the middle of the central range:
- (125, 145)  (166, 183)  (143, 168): -2.30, 298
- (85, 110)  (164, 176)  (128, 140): -0.40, 323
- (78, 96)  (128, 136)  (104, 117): 2.41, 368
